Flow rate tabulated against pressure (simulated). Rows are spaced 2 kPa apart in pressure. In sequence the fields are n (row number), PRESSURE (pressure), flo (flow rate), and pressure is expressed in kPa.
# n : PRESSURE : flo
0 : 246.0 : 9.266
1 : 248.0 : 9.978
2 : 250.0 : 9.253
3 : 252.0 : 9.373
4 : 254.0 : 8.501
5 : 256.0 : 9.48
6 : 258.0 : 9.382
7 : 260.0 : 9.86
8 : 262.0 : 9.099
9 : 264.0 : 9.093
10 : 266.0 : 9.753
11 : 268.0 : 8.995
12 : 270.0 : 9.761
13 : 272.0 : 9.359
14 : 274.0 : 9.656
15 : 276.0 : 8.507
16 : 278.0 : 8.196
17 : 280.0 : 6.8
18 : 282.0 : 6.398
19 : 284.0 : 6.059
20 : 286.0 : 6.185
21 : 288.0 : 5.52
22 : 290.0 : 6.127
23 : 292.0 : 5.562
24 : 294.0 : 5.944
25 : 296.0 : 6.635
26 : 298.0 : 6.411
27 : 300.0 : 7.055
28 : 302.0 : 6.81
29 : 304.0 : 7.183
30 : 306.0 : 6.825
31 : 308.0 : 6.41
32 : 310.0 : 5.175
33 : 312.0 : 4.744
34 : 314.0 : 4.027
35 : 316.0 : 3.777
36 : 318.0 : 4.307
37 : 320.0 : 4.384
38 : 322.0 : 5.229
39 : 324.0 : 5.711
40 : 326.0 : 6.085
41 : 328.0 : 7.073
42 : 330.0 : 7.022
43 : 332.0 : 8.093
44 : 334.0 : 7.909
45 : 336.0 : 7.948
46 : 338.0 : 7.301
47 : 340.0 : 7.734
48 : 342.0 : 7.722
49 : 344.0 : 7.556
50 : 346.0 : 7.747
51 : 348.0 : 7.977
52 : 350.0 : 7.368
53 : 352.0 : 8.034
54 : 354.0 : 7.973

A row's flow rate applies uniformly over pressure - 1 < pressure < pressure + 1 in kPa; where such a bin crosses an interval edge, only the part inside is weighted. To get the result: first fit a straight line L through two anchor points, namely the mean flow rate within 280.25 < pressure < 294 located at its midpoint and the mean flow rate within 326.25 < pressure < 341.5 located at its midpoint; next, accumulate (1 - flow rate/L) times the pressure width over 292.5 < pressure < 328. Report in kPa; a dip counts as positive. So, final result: 5.21 kPa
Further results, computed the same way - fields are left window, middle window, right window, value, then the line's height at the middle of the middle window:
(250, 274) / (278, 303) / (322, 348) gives 6.33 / 8.53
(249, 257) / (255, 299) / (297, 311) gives 0.77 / 7.93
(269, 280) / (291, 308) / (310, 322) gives -1.21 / 6.19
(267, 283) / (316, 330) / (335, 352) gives 4.35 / 7.92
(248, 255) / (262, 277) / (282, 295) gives -3.36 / 7.6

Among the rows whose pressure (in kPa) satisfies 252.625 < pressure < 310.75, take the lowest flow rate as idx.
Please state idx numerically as 5.175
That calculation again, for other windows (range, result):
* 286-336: 3.777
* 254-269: 8.501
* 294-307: 5.944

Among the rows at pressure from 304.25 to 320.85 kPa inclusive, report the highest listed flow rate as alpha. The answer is 6.825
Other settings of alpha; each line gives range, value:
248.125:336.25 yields 9.86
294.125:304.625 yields 7.183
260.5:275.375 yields 9.761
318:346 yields 8.093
